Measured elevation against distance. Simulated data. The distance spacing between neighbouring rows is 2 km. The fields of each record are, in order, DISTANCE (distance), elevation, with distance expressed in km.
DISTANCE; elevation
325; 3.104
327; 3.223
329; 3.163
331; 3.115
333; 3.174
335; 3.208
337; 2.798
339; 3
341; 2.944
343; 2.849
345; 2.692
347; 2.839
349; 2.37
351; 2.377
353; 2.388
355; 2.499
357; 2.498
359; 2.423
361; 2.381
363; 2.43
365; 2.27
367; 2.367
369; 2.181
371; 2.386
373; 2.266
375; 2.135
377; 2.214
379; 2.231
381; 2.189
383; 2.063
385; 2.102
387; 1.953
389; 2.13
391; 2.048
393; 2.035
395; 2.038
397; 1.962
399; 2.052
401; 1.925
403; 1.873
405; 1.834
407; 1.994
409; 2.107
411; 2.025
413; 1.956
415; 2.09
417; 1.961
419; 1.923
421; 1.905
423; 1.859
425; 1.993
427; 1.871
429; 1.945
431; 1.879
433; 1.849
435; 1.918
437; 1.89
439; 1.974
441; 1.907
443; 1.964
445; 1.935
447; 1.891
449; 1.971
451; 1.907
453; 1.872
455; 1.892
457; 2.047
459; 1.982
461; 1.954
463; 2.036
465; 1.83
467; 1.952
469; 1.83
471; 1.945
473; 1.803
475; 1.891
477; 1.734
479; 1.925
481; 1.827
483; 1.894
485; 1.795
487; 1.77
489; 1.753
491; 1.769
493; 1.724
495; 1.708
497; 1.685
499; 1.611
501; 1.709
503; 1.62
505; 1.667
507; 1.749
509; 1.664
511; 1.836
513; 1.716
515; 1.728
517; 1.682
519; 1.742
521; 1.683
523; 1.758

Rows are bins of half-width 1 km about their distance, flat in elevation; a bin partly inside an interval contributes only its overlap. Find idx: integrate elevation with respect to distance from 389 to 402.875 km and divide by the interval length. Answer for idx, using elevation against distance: 2.01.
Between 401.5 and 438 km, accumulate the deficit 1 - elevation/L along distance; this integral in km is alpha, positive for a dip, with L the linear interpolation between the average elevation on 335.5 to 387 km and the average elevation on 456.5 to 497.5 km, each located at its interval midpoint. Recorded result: 3.4 km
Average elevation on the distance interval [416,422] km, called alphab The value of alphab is 1.93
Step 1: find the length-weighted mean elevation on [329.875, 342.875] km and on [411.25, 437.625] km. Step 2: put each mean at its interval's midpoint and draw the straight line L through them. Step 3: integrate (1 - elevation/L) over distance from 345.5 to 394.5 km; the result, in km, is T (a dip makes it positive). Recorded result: 6.1 km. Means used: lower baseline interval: 3.03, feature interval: 2.28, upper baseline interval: 1.93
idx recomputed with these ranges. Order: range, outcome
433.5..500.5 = 1.86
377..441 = 1.99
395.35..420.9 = 1.97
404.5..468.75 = 1.94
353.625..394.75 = 2.24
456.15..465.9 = 1.97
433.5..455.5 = 1.92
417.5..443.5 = 1.91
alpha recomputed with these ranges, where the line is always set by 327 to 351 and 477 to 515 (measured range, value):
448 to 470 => 0.9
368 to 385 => 2.8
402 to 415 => 2.3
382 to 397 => 2.9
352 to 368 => 2.0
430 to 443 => 1.7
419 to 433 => 2.2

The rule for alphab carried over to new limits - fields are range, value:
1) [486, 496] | 1.74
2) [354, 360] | 2.47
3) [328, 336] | 3.17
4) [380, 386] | 2.12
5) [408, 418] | 2.03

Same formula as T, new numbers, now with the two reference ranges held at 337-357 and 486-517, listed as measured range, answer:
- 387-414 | 3.88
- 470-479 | 0.12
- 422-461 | 2.88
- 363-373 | 0.87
